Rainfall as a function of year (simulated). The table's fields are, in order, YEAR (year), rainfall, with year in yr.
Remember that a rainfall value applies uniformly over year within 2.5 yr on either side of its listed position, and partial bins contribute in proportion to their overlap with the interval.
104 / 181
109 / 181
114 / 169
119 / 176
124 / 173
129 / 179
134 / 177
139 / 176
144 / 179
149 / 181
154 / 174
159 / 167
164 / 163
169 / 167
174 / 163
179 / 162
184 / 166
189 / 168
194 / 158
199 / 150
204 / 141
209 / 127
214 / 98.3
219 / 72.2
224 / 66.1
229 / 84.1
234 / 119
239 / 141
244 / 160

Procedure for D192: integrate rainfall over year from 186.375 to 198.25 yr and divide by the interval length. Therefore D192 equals 161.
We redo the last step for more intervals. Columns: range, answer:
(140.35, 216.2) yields 158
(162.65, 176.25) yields 164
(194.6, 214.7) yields 135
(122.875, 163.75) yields 175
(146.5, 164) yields 172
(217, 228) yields 71.1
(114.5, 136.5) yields 176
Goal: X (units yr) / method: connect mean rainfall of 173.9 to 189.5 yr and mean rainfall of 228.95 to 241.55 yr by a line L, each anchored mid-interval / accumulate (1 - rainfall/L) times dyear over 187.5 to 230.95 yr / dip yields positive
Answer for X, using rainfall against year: 8.1 yr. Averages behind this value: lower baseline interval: 165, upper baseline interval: 121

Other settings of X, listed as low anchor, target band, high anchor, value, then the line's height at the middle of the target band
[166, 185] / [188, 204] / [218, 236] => -2.66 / 133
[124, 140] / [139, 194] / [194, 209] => -2.80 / 161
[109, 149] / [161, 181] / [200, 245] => -2.27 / 147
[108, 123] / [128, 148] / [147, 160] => -0.39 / 175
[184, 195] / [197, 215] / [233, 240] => 2.55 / 152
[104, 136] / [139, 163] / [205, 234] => -3.79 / 151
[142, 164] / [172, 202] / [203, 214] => -3.58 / 144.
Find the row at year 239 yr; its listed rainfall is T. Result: 141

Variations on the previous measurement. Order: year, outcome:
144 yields 179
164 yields 163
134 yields 177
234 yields 119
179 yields 162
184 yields 166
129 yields 179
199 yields 150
